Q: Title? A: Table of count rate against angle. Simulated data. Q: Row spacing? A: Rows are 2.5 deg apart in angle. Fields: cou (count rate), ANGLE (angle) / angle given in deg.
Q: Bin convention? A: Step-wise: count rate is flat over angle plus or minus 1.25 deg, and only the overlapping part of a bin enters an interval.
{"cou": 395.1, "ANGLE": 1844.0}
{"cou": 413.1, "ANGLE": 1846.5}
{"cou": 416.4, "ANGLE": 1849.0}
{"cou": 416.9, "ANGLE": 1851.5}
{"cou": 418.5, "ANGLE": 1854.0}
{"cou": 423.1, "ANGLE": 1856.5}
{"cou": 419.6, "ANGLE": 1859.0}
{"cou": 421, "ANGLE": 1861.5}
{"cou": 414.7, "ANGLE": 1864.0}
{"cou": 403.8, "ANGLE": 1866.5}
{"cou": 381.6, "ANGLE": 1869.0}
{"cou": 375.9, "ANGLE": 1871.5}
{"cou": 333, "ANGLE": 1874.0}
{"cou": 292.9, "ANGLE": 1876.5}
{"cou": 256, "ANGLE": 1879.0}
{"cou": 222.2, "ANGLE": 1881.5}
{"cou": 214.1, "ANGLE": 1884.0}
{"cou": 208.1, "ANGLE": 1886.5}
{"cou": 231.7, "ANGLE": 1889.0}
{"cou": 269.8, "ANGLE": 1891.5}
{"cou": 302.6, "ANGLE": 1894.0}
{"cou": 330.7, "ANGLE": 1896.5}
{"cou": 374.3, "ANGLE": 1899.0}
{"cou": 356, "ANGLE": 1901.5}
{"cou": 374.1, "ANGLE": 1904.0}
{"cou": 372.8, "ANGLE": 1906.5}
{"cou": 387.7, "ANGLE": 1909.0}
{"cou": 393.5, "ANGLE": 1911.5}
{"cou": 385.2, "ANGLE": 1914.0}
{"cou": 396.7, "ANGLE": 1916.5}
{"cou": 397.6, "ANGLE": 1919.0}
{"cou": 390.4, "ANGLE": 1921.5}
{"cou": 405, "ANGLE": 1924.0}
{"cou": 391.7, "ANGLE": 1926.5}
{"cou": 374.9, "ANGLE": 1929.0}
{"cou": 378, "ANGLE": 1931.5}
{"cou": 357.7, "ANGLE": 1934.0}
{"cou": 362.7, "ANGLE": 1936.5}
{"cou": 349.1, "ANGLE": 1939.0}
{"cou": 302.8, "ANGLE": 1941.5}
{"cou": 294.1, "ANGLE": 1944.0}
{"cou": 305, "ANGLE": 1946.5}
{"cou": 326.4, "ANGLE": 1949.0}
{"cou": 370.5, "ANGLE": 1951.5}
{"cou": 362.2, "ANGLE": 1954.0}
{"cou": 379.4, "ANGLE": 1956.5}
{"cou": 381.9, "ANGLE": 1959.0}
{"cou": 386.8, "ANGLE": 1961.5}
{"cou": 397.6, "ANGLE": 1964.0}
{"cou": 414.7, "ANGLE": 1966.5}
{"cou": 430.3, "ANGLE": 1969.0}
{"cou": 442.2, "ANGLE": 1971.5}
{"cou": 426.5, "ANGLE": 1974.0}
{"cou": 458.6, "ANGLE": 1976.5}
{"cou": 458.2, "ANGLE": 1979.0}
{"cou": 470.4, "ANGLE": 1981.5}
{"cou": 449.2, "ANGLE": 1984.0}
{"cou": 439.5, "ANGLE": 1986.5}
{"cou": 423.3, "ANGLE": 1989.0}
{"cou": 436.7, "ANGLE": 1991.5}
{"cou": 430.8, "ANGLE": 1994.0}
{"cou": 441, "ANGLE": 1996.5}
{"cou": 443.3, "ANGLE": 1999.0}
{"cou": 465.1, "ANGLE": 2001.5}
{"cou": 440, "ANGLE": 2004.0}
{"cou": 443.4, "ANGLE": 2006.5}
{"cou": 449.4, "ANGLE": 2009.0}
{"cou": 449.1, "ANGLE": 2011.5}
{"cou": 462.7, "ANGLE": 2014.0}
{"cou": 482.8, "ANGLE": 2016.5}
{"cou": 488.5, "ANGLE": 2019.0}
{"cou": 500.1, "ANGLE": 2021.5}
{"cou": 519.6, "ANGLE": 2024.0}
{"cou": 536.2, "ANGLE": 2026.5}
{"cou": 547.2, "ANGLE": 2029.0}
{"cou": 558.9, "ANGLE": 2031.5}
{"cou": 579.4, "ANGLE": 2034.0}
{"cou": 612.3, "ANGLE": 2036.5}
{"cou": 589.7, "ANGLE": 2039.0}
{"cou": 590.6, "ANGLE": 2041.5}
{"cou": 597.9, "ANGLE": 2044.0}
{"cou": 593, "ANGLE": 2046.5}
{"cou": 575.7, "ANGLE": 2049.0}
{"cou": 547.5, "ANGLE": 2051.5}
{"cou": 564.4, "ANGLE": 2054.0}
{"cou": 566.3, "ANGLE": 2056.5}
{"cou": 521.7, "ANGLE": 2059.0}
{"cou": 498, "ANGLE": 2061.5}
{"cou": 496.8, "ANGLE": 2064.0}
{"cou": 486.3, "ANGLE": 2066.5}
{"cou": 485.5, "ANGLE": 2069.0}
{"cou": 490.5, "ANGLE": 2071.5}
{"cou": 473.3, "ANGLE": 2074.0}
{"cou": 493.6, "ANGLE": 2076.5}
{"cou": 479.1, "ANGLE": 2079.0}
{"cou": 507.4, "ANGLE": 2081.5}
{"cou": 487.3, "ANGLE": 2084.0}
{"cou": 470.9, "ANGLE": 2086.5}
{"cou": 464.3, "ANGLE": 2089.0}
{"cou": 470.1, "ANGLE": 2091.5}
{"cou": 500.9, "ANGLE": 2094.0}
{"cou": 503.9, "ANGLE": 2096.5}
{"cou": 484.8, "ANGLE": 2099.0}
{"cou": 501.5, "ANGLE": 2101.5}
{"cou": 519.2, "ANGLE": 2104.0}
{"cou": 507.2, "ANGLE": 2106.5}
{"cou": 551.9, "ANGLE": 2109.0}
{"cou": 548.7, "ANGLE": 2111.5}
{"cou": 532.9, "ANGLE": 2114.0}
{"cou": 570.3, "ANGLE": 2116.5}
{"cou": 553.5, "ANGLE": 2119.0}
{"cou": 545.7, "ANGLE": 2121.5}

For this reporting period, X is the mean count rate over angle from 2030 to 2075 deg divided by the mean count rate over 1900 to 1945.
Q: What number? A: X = 1.5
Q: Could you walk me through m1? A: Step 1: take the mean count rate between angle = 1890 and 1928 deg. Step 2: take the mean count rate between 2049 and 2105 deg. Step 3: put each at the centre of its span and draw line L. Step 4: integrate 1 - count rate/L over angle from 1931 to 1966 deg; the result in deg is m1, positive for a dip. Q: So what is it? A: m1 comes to 3.9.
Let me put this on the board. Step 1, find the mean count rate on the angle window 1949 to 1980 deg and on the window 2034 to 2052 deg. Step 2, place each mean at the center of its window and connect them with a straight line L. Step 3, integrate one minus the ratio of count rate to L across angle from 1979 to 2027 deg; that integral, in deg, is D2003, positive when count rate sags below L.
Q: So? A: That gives 3.3 deg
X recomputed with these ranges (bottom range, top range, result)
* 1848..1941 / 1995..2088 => 1.44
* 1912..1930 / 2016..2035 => 1.35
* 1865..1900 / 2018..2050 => 1.87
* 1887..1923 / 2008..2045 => 1.51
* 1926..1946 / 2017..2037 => 1.55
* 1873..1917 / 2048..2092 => 1.60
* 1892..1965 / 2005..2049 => 1.46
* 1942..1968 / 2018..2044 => 1.54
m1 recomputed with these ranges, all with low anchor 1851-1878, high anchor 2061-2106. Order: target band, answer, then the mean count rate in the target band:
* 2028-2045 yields -4.2 deg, 583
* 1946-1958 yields 2.2 deg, 352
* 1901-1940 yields 3.2 deg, 380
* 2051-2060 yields -1.4 deg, 551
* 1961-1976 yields 0.6 deg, 420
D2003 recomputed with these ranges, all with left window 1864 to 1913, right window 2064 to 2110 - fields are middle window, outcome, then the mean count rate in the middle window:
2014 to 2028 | -2.1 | 502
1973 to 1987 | -1.7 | 451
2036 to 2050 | -4.2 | 592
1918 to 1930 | -1.3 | 392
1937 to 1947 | 1.4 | 317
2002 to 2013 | -0.6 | 447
